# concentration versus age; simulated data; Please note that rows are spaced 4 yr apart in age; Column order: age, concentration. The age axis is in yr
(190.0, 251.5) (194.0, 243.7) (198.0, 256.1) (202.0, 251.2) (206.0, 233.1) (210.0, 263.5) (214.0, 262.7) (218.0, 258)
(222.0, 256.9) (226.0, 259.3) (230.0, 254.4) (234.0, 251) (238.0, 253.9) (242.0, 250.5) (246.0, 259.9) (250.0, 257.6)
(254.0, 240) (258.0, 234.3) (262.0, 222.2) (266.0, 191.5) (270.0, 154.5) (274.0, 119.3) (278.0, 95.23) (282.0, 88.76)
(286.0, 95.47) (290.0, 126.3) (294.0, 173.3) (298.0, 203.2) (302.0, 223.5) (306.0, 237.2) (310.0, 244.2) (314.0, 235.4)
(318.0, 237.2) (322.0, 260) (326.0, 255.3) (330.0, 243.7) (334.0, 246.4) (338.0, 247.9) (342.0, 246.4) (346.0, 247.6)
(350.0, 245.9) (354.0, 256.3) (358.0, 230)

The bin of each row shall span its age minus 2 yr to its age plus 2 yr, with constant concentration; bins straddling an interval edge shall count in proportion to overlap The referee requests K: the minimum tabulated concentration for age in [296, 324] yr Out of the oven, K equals 203.2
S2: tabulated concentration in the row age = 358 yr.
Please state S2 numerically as 230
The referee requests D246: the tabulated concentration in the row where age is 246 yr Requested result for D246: 259.9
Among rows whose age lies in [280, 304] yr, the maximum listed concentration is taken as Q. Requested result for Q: 223.5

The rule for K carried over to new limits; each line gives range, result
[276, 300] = 88.76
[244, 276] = 119.3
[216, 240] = 251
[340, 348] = 246.4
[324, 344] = 243.7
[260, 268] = 191.5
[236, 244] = 250.5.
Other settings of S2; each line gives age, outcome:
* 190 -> 251.5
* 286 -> 95.47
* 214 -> 262.7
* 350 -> 245.9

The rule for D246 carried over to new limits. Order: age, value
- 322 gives 260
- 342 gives 246.4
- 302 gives 223.5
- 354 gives 256.3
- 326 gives 255.3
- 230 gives 254.4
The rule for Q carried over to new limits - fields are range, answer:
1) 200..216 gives 263.5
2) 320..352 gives 260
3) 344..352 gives 247.6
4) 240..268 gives 259.9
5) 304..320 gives 244.2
